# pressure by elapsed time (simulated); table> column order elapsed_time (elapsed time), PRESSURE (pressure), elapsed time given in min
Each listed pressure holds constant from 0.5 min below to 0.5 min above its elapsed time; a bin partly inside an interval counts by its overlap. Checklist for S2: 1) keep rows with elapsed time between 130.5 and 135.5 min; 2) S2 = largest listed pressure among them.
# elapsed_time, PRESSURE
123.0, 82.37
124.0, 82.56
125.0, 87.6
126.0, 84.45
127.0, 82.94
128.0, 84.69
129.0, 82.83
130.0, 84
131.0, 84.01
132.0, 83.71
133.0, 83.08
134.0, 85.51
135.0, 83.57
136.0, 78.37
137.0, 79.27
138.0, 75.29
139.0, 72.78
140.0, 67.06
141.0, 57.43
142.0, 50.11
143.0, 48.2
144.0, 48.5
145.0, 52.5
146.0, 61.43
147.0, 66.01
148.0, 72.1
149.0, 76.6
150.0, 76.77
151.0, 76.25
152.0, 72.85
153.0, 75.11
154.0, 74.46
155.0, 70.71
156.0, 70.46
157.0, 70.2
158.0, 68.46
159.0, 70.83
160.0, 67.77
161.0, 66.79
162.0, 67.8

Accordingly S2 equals 85.51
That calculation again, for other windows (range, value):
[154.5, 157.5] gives 70.71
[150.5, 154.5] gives 76.25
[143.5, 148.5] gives 72.1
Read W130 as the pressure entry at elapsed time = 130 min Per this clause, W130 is 84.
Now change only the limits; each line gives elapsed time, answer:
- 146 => 61.43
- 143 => 48.2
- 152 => 72.85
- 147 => 66.01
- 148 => 72.1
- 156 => 70.46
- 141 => 57.43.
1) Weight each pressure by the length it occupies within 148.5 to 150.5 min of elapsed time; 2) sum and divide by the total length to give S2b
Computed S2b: 76.7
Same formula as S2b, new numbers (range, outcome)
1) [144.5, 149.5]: 65.7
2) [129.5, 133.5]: 83.7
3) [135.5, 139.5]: 76.4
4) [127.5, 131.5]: 83.9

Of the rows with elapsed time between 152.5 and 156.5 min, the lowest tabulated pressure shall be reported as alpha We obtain 70.46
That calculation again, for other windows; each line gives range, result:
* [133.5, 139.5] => 72.78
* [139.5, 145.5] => 48.2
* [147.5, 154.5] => 72.1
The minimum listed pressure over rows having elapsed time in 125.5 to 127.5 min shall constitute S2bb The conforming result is 82.94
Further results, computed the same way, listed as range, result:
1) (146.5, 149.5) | 66.01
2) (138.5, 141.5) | 57.43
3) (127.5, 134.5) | 82.83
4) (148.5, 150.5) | 76.6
